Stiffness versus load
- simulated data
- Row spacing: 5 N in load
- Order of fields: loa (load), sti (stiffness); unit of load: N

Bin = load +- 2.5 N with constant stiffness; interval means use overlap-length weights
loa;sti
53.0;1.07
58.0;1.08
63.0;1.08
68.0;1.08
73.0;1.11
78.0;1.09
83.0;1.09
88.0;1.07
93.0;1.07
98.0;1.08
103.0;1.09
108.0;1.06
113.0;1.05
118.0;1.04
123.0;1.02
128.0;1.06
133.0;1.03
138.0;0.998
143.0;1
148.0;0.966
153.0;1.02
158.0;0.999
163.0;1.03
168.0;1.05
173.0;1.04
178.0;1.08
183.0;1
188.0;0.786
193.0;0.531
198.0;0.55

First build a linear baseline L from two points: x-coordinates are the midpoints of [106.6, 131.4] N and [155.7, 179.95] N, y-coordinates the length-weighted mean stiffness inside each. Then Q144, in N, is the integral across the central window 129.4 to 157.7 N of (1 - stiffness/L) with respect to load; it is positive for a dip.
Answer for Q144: 1.0 N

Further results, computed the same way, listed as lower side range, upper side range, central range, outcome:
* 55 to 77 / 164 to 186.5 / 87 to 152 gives 1.20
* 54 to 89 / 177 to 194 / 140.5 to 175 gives -3.89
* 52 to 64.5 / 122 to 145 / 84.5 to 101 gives -0.36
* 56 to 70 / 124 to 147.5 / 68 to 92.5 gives -0.51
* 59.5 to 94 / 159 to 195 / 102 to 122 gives -0.41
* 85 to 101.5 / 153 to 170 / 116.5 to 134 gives 0.22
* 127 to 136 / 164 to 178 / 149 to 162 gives 0.48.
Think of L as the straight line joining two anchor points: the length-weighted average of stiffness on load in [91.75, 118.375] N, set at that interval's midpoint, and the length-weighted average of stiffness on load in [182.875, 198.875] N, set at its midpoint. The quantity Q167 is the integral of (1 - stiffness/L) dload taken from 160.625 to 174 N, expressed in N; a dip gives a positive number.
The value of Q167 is -4.2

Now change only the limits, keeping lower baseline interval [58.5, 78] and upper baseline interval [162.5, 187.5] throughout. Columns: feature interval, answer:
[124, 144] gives 0.4 N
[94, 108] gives -0.1 N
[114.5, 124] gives 0.2 N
